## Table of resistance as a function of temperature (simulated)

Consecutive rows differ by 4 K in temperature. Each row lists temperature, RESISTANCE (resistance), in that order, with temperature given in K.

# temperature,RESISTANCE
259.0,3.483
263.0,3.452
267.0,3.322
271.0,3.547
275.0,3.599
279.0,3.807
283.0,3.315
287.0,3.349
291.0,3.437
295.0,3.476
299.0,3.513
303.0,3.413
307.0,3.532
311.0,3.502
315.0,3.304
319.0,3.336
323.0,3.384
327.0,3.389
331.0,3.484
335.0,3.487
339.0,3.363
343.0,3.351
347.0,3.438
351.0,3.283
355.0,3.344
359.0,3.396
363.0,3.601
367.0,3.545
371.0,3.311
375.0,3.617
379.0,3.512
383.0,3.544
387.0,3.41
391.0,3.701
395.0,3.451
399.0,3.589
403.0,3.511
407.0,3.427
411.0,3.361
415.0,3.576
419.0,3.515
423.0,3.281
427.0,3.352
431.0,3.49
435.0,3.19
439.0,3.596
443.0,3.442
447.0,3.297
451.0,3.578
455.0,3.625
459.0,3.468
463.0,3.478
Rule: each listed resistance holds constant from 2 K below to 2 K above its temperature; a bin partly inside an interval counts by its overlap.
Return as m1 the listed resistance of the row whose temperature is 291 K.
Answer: 3.437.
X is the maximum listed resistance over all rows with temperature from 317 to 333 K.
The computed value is 3.484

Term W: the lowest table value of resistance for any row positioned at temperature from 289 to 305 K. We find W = 3.413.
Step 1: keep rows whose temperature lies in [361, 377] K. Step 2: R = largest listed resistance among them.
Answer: 3.617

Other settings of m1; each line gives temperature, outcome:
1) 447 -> 3.297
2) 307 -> 3.532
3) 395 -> 3.451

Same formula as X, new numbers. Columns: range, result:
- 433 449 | 3.596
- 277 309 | 3.807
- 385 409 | 3.701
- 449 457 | 3.625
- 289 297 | 3.476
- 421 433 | 3.49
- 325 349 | 3.487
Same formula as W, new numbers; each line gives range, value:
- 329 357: 3.283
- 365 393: 3.311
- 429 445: 3.19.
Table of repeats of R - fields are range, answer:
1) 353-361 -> 3.396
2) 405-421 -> 3.576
